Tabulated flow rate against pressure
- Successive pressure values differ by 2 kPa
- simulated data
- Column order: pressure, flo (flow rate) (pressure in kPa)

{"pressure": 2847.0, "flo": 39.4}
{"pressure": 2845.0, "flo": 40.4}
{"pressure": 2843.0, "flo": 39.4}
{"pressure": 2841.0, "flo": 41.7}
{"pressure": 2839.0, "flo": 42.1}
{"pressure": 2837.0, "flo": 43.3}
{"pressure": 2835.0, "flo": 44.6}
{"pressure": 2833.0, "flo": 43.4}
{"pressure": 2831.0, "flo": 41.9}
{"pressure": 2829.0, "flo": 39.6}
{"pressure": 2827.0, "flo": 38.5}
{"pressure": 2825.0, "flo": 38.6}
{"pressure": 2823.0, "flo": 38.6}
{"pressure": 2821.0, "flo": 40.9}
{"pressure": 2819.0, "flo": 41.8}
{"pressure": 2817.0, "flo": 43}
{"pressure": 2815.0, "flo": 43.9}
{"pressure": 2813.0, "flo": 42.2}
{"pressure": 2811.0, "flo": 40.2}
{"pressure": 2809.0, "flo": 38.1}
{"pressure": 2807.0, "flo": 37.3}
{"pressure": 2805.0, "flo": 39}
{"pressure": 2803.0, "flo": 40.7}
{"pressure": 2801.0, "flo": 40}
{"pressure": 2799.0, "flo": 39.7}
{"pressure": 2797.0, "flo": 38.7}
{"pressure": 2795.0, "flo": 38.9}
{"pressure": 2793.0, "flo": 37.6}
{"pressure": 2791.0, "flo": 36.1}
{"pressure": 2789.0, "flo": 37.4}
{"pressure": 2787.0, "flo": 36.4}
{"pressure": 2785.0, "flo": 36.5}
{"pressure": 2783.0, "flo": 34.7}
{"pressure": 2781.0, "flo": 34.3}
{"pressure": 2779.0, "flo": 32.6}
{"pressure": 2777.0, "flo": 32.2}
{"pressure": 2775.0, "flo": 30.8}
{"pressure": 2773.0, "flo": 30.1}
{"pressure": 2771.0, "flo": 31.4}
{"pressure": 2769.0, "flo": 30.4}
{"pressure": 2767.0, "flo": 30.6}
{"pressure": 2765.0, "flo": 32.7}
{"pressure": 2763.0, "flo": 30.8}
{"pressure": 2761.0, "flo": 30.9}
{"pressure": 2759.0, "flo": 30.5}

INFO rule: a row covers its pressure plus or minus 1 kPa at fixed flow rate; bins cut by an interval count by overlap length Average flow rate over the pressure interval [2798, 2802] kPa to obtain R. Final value 39.9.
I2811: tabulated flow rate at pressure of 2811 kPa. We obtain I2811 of 40.2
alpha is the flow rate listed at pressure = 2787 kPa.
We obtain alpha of 36.4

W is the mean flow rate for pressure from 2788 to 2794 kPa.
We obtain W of 37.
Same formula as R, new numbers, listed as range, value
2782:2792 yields 36.2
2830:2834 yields 42.6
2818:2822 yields 41.3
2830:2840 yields 43.1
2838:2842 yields 41.9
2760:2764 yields 30.9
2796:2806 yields 39.6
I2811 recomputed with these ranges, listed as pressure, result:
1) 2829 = 39.6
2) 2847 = 39.4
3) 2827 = 38.5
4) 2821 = 40.9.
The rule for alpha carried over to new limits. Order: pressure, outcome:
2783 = 34.7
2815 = 43.9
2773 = 30.1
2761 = 30.9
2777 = 32.2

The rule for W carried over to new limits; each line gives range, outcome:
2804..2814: 39.4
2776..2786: 34.1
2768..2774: 30.6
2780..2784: 34.5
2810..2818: 42.3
